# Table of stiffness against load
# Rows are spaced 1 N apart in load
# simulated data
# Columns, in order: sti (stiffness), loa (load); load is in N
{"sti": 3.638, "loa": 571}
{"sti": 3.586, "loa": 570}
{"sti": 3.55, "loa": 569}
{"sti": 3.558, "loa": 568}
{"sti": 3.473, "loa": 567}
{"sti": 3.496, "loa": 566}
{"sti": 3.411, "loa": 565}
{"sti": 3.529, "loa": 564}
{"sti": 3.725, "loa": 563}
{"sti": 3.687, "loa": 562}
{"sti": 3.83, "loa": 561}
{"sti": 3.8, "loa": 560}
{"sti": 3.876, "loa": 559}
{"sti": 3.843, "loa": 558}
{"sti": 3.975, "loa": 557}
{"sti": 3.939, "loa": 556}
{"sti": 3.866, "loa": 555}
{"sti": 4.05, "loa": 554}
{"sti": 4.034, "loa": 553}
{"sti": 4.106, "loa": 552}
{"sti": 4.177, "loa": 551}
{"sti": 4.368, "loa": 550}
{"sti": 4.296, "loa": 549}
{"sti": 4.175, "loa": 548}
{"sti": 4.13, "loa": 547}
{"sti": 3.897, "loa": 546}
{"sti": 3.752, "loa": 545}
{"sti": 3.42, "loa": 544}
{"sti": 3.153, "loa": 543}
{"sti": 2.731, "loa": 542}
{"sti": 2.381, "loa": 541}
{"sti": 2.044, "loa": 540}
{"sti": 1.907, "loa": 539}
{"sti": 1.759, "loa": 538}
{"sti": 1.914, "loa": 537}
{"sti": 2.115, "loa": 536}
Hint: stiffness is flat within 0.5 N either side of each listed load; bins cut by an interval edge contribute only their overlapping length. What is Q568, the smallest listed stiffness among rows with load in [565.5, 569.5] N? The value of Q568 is 3.473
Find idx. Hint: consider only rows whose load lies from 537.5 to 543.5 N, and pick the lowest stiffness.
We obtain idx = 1.759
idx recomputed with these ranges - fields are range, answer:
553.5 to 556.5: 3.866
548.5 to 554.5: 4.034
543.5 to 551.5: 3.42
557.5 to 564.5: 3.529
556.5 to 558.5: 3.843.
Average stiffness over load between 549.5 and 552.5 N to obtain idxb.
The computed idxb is 4.22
